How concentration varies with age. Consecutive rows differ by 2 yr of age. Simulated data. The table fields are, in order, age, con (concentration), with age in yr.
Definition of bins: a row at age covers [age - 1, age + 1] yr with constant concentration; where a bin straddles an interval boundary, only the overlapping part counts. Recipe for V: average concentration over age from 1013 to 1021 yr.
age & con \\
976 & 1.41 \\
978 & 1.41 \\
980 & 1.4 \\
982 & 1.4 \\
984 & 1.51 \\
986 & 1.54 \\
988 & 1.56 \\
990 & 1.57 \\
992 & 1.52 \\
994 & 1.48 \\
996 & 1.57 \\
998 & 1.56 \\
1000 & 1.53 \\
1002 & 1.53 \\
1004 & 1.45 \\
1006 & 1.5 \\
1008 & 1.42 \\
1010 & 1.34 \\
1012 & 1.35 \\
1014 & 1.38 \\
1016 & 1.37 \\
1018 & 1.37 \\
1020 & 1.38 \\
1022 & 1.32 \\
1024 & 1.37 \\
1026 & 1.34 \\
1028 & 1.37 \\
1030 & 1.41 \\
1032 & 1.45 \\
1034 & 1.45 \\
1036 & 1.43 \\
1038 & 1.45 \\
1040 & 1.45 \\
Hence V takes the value 1.38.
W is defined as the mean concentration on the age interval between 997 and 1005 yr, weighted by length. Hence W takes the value 1.52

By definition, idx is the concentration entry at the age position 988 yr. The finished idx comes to 1.56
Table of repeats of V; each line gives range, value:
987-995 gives 1.53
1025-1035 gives 1.4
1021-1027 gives 1.34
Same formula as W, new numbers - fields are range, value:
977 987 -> 1.45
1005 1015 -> 1.4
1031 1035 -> 1.45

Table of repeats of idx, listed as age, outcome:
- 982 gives 1.4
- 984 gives 1.51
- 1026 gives 1.34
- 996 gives 1.57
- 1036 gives 1.43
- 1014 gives 1.38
